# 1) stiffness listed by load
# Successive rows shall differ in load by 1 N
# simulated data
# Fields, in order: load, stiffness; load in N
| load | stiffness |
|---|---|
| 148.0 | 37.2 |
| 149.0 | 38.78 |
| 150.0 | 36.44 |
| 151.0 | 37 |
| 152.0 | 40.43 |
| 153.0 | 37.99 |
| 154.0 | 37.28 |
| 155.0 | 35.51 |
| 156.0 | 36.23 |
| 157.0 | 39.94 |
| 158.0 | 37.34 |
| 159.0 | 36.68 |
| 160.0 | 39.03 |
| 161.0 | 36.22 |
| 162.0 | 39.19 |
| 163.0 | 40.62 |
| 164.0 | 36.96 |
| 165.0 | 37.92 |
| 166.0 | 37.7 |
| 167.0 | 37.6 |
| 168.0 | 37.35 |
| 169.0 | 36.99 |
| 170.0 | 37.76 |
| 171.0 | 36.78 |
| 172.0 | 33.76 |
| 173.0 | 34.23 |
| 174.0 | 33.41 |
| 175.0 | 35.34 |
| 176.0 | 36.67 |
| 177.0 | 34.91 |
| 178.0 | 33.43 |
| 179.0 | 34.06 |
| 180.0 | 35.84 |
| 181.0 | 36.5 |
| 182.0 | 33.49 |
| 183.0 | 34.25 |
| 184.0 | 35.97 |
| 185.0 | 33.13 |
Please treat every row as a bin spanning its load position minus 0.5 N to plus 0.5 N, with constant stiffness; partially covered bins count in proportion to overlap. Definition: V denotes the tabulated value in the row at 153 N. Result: 37.99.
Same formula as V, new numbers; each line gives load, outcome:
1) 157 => 39.94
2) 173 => 34.23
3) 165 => 37.92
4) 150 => 36.44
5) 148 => 37.2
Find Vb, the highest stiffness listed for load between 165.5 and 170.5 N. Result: 37.76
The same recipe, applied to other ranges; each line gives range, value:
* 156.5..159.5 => 39.94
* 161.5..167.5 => 40.62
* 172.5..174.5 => 34.23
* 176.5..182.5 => 36.5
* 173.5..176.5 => 36.67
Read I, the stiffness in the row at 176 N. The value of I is 36.67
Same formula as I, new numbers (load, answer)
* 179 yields 34.06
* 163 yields 40.62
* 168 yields 37.35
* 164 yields 36.96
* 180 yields 35.84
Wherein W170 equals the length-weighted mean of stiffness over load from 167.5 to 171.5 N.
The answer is 37.2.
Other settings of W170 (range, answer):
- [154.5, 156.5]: 35.9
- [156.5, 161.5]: 37.8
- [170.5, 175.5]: 34.7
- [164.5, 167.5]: 37.7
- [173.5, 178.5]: 34.8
